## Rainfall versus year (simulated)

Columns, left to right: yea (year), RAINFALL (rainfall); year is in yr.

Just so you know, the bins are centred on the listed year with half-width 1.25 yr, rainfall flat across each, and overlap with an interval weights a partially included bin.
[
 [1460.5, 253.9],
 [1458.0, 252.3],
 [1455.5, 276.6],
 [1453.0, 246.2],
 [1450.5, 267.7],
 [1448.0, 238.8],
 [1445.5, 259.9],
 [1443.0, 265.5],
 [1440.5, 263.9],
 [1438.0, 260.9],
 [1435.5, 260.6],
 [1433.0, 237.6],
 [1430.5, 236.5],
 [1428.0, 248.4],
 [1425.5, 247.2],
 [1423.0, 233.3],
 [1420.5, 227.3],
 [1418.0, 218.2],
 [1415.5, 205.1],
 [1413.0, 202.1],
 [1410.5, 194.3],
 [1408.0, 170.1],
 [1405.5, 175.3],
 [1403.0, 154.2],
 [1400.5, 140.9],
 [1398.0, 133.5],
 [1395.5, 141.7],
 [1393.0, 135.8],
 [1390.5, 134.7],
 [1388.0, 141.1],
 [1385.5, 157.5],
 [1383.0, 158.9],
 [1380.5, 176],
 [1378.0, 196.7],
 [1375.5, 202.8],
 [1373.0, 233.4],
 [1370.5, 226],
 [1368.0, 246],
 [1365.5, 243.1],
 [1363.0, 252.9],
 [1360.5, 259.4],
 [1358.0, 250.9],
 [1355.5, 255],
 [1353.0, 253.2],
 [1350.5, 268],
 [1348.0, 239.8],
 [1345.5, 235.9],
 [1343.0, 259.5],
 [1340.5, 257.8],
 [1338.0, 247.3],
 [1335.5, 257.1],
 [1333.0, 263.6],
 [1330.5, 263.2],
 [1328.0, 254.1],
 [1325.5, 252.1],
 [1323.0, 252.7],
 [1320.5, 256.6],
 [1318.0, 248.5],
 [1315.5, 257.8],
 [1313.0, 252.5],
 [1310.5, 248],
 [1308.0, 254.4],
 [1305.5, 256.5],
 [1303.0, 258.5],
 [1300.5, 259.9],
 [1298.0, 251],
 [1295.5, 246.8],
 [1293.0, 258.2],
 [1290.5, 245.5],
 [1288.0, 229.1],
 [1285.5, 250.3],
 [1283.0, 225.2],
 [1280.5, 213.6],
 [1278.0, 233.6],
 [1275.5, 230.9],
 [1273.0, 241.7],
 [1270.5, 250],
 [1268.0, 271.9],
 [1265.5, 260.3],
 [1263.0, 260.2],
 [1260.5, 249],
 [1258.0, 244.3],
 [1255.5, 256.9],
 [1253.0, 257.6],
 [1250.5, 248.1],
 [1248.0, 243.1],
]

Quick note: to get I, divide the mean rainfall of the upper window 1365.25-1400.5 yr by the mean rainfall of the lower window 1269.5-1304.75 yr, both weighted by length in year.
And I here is 0.7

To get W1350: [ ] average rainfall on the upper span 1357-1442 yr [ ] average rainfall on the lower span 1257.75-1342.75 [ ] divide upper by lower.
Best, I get 0.82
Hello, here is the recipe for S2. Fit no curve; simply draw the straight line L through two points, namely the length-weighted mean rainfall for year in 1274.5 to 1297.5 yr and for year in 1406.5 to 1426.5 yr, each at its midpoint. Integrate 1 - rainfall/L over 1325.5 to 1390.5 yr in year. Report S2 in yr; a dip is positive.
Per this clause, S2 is -2.0 yr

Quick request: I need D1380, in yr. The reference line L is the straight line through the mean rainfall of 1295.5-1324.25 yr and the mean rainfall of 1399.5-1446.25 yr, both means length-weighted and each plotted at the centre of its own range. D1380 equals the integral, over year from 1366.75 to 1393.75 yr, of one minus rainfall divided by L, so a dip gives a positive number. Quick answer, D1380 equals 5.82 yr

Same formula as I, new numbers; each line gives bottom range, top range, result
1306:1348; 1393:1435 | 0.78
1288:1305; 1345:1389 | 0.88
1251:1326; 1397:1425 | 0.76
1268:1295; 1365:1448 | 0.85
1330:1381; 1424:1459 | 1.05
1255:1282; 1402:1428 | 0.83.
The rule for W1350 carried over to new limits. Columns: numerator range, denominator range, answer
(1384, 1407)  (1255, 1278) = 0.58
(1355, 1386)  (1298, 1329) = 0.87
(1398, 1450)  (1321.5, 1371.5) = 0.88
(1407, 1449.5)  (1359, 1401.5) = 1.25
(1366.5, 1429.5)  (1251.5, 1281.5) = 0.76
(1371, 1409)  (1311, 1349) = 0.65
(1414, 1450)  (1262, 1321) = 0.98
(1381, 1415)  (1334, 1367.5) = 0.63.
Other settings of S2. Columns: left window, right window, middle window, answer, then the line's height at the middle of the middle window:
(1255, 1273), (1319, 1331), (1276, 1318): 1.5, 255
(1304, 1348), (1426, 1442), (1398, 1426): 6.5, 252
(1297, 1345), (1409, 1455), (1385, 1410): 9.7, 245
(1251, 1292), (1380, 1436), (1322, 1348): -4.2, 218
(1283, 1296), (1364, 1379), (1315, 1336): -1.8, 236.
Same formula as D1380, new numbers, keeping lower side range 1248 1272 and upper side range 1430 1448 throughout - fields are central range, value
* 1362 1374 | 0.7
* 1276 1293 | 1.3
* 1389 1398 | 4.2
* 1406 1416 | 2.5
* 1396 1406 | 4.2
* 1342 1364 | 0.2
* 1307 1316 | 0.1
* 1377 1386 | 2.9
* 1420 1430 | 0.6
